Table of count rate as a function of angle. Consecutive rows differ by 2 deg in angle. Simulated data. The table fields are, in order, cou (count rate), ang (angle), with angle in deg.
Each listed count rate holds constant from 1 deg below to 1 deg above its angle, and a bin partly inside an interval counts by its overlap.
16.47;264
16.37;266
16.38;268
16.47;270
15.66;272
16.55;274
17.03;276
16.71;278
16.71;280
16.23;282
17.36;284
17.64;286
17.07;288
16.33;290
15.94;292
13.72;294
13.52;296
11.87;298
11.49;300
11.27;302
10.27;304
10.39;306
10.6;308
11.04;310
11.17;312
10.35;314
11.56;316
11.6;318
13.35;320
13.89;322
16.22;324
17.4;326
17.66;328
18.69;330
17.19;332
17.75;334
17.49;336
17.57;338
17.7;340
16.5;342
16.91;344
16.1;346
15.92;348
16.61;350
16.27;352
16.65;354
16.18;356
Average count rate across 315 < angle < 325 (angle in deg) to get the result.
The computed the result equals 13.3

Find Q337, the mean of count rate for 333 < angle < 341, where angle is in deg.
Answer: 17.6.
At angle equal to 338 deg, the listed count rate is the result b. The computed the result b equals 17.57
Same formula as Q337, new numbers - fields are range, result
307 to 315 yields 10.8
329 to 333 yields 17.9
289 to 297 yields 14.9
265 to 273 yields 16.2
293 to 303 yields 12.4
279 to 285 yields 16.8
